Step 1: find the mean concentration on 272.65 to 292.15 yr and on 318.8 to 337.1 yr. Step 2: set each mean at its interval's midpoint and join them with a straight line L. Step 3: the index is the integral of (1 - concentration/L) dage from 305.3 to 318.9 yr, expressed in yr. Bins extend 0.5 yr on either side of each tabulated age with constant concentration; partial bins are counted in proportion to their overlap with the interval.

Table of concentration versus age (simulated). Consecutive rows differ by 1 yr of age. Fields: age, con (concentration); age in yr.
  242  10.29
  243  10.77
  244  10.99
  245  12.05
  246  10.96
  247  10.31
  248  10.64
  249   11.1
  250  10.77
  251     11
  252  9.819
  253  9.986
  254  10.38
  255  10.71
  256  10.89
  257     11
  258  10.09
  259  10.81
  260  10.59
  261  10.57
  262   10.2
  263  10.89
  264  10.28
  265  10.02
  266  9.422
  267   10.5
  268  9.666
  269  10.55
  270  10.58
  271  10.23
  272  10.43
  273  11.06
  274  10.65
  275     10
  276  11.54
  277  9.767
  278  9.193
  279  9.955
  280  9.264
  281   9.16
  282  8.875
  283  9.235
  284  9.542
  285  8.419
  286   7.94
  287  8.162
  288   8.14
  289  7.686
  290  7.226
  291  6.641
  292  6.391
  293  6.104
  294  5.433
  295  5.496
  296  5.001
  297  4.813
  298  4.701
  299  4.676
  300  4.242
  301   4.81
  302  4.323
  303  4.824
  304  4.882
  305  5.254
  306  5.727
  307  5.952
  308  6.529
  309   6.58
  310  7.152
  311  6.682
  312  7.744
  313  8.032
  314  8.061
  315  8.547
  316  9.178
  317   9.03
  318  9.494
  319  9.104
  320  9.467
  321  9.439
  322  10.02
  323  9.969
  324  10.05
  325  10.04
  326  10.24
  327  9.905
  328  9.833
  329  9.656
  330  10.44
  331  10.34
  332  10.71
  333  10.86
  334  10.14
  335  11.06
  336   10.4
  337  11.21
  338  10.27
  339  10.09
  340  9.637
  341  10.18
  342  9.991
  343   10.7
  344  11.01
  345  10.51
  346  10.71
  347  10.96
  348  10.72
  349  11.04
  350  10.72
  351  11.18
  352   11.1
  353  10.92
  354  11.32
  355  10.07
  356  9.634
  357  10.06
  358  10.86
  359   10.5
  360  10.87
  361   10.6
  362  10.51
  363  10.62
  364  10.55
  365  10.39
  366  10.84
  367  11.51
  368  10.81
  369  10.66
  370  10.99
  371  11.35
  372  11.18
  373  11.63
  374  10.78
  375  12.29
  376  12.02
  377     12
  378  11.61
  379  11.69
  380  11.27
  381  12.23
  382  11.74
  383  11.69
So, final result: 3.0 yr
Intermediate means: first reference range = 8.97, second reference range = 10.1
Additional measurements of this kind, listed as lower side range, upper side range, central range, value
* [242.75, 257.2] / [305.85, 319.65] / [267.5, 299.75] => 3.3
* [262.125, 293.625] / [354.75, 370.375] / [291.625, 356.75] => 8.9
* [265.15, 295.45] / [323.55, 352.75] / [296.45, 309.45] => 6.0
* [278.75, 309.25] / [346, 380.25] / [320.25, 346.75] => -3.5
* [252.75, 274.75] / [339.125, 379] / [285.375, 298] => 4.8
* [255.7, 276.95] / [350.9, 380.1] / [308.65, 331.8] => 3.5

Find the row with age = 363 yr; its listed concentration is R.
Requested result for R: 10.62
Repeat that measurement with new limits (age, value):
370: 10.99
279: 9.955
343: 10.7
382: 11.74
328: 9.833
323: 9.969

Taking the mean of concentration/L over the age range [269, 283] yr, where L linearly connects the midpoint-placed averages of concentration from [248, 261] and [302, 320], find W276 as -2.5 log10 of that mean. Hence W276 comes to -0.08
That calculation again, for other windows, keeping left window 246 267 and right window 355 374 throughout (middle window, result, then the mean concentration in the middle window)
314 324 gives 0.14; 9.33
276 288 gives 0.16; 9.11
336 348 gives 0.02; 10.5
